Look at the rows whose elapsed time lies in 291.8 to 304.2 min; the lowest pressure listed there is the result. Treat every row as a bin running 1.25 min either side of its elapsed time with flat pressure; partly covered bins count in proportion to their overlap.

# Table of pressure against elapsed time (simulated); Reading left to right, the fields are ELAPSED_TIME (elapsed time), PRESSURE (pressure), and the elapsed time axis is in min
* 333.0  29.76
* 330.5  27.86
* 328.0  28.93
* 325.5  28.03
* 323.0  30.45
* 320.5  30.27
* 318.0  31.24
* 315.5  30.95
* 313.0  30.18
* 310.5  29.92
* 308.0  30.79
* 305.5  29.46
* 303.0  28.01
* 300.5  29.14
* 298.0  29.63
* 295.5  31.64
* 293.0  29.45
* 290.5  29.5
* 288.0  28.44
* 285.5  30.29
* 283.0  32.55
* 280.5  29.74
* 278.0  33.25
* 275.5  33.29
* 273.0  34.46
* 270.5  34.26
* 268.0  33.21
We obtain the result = 28.01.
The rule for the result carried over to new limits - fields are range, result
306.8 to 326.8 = 28.03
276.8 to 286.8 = 29.74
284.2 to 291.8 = 28.44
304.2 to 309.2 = 29.46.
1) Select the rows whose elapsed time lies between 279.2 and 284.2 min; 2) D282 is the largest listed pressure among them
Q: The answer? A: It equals 32.55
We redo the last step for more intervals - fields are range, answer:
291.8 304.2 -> 31.64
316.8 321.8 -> 31.24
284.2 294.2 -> 30.29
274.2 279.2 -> 33.29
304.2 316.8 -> 30.95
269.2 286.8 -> 34.46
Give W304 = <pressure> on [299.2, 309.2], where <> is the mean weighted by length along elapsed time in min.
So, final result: 29.3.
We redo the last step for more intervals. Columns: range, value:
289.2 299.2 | 30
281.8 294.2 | 30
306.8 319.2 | 30.6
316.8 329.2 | 29.8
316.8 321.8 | 30.7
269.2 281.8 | 33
